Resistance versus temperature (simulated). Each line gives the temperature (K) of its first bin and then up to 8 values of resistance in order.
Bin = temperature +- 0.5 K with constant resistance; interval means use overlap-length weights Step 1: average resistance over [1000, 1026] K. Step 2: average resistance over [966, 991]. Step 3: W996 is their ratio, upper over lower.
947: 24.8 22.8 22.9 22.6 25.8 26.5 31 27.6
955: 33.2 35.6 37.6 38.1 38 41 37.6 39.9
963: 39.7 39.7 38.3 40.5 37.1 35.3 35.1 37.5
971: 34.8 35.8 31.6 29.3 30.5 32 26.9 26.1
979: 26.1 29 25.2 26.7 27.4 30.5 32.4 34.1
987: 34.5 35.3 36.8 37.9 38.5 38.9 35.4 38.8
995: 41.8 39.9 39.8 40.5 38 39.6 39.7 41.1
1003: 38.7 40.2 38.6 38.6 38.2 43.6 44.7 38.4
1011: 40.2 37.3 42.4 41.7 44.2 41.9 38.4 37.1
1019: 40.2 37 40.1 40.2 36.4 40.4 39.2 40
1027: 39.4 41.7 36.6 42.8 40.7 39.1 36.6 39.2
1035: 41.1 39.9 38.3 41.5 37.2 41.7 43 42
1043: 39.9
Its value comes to 1.24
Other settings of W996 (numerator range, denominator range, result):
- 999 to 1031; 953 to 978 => 1.13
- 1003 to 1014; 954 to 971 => 1.08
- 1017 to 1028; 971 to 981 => 1.32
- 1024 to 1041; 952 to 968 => 1.09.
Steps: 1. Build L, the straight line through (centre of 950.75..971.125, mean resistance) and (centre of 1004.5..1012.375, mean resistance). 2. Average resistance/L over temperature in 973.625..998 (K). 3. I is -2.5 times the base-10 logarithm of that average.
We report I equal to 0.148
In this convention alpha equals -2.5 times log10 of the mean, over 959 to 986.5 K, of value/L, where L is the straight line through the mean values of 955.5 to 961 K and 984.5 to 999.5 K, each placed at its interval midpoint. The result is 0.134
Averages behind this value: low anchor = 38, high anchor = 37.5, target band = 33.4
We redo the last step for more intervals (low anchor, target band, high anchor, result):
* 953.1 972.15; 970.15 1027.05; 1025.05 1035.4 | 0.05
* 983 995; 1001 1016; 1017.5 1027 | -0.08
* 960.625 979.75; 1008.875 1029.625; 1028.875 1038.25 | -0.04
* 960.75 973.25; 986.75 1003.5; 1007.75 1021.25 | 0.02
